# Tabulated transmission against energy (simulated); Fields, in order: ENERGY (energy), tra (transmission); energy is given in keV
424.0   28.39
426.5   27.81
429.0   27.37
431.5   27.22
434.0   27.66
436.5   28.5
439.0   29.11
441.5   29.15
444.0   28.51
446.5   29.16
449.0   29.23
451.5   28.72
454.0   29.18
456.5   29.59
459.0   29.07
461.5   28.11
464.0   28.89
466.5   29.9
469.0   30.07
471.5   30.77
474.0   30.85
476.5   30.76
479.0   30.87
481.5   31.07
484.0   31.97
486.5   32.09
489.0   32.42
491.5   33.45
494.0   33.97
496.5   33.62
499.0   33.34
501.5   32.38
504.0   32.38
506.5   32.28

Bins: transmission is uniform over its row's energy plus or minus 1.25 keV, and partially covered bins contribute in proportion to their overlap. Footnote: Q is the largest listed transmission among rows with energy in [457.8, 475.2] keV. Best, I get 30.85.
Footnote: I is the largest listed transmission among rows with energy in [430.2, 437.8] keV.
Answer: 28.5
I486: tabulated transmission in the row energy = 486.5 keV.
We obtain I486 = 32.09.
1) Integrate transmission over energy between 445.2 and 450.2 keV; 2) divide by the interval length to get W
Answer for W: 29.2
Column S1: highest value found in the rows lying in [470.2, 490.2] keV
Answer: 32.42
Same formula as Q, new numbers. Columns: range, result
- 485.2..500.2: 33.97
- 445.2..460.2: 29.59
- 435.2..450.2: 29.23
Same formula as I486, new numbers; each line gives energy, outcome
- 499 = 33.34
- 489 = 32.42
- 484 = 31.97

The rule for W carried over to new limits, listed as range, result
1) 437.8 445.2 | 28.9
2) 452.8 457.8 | 29.4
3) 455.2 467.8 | 29.1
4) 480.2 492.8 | 32.2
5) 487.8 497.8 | 33.4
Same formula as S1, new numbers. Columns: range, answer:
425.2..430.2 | 27.81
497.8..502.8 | 33.34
